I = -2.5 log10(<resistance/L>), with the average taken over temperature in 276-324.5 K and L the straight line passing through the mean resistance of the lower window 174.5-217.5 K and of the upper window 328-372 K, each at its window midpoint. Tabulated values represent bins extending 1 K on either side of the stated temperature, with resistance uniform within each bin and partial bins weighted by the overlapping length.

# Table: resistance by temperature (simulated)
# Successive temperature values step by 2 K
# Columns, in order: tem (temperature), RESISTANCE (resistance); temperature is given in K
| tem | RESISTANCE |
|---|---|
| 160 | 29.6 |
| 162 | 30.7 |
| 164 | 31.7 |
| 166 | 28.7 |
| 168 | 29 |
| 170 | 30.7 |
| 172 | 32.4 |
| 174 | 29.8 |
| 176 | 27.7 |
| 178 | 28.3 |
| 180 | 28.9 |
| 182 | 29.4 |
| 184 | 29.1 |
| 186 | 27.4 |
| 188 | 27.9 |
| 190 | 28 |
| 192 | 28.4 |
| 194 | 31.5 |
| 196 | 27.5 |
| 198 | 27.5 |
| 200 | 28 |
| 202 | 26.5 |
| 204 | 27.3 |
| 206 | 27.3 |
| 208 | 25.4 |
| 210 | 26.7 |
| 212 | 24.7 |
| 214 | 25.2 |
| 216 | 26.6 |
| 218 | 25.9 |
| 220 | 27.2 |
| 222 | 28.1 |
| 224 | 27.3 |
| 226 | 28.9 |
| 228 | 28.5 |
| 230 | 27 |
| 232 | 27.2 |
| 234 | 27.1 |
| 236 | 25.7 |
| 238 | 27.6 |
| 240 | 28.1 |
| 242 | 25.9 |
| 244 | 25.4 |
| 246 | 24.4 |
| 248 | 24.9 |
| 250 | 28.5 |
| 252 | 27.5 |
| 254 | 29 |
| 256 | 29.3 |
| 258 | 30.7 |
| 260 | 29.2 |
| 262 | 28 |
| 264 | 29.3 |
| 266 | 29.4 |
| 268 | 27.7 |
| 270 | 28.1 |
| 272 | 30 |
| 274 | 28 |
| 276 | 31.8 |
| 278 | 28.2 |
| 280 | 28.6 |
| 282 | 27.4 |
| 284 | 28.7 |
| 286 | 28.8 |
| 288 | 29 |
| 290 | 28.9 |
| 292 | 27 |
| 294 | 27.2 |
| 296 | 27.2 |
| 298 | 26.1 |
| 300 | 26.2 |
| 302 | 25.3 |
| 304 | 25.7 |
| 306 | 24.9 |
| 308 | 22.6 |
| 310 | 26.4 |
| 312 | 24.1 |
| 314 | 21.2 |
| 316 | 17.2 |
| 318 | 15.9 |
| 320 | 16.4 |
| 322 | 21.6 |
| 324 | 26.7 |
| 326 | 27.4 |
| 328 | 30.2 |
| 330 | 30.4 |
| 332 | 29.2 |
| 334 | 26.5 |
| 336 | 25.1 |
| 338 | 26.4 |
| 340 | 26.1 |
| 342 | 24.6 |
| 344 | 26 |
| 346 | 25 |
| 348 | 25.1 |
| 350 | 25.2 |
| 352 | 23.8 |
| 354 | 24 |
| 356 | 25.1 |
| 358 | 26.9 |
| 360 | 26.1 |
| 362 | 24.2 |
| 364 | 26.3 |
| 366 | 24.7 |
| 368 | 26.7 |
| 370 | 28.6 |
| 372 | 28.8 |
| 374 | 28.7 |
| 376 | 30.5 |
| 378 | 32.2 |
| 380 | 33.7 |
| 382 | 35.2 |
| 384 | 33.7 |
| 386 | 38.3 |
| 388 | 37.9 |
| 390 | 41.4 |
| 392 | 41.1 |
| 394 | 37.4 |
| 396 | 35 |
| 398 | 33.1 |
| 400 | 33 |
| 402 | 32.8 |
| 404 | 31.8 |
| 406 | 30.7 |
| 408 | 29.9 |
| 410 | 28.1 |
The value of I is 0.06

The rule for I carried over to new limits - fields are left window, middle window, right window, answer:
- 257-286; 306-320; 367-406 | 0.40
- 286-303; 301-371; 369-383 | 0.17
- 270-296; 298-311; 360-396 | 0.16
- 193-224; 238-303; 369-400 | 0.06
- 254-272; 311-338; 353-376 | 0.14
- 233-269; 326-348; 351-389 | 0.07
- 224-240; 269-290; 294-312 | -0.11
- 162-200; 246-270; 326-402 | 0.04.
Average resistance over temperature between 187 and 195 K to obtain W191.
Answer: 28.9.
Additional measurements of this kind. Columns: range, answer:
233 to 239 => 26.8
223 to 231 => 27.9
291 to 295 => 27.1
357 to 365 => 25.9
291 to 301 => 26.7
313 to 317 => 19.2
